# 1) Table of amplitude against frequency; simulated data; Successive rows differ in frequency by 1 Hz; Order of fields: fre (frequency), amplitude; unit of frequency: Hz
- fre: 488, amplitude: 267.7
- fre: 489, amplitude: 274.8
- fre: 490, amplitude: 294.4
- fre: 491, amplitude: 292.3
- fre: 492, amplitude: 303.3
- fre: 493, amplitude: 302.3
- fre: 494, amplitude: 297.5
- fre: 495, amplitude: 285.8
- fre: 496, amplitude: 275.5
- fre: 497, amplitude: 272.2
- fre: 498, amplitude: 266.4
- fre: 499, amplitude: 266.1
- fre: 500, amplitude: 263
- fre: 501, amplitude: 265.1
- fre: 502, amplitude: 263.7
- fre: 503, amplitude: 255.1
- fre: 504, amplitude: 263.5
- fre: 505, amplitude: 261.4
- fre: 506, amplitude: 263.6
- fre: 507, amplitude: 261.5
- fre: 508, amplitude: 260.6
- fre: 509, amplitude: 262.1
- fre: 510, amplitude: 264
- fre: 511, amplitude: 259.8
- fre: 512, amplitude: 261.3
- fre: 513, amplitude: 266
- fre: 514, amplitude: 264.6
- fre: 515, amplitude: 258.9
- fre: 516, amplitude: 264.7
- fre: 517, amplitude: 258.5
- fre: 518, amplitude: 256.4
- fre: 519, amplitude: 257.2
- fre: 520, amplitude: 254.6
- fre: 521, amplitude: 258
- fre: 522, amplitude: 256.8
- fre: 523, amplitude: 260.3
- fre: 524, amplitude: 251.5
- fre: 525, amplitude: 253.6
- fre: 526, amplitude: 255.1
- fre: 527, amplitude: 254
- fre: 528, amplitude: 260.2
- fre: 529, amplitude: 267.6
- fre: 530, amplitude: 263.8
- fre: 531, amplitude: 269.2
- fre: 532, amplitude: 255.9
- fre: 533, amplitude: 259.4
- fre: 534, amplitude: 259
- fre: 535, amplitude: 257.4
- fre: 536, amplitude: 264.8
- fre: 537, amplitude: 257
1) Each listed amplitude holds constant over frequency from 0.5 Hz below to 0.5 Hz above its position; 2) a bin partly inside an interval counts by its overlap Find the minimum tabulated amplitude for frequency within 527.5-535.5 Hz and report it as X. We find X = 255.9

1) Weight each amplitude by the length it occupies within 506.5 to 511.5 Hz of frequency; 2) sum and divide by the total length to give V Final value 262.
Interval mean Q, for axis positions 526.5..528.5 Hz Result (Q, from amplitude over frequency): 257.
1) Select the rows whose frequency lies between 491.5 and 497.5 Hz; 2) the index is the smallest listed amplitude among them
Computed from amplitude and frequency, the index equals 272.2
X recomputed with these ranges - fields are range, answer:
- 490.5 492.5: 292.3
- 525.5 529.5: 254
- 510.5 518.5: 256.4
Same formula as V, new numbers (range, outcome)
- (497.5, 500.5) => 265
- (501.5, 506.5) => 261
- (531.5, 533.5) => 258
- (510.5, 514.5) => 263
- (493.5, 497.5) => 283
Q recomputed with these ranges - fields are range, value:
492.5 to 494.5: 300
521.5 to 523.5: 259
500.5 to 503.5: 261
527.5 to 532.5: 263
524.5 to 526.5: 254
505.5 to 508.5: 262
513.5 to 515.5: 262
